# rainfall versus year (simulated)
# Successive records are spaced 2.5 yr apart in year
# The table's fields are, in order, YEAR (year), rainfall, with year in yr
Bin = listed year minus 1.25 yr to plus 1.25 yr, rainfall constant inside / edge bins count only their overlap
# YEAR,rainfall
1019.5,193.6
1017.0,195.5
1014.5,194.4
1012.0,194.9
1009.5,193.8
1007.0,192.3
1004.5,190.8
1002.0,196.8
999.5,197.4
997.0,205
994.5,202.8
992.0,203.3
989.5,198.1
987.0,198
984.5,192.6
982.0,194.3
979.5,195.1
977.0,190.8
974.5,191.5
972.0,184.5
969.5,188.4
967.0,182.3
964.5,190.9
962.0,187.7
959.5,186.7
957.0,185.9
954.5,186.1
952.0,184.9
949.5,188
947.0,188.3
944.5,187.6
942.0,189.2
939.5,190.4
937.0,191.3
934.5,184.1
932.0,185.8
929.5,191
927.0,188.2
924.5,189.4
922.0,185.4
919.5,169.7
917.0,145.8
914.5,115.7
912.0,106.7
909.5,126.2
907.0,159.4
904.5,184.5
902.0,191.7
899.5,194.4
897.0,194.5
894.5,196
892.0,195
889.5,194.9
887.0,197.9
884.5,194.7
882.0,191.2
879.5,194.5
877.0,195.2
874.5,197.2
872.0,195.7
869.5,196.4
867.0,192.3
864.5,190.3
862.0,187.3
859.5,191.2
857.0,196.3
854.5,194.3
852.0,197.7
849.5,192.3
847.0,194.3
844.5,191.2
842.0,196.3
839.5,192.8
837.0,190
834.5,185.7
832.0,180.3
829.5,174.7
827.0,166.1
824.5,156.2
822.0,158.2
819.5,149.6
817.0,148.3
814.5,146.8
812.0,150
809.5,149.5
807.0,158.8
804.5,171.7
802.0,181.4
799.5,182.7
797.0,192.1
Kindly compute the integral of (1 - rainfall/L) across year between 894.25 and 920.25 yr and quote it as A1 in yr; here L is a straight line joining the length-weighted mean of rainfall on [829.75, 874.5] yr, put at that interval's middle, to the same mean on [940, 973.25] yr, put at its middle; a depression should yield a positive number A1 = 3.9 yr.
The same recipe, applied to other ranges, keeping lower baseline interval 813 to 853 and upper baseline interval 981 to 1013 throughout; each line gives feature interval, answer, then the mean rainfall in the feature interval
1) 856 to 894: -2.66 yr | 194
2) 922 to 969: 0.68 yr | 188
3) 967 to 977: 0.31 yr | 188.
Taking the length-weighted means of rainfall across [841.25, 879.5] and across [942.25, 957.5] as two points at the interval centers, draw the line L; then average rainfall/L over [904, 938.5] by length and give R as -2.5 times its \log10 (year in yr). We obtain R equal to 0.14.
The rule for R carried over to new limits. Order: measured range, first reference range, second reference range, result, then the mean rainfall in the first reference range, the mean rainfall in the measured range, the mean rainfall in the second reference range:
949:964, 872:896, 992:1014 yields 0.055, 195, 187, 197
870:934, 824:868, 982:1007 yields 0.070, 188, 179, 198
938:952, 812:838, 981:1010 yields -0.005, 165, 188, 197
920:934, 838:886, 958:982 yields 0.023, 194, 187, 189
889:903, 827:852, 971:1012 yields -0.021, 188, 194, 195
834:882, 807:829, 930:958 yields -0.174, 154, 193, 188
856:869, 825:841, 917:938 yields -0.060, 181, 192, 183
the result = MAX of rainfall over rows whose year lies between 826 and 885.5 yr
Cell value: 197.7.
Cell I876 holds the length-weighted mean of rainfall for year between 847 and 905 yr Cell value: 194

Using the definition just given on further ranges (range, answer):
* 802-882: 180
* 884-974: 181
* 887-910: 185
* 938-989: 189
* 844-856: 194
